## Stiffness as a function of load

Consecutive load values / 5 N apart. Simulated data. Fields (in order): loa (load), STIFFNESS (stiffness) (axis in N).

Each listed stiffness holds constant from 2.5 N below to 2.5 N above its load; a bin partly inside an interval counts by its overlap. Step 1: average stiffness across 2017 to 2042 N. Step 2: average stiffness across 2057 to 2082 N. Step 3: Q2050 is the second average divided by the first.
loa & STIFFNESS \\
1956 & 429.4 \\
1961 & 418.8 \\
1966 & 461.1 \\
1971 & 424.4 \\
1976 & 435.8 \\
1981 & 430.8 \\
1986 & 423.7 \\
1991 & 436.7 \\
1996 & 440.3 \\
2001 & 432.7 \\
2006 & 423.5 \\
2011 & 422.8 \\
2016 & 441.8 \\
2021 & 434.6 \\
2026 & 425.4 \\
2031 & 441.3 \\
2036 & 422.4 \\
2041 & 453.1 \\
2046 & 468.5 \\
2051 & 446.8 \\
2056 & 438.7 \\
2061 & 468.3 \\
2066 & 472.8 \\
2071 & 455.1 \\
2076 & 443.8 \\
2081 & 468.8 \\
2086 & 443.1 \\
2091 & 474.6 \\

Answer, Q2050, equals 1.06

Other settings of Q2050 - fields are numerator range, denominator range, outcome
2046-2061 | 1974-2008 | 1.04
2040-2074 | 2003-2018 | 1.07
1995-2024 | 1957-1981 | 1.00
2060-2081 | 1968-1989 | 1.07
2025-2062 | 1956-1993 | 1.03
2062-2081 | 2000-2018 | 1.07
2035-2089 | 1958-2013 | 1.05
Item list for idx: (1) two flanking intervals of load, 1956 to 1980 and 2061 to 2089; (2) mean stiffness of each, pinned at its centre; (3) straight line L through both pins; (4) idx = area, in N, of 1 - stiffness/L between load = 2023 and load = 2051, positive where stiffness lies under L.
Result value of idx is 0.4 N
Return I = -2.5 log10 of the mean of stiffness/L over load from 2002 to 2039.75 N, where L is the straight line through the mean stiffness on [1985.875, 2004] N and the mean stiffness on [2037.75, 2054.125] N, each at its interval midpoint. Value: 0.03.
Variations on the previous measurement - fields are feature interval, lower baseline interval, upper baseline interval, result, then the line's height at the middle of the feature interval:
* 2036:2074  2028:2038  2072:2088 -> -0.03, 442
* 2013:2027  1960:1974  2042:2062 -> 0.03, 448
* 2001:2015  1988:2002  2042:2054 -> 0.04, 441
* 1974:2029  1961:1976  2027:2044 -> 0.02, 438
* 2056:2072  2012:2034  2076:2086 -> -0.03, 450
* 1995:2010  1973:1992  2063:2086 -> 0.02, 437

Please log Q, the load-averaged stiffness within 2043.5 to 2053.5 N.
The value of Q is 458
